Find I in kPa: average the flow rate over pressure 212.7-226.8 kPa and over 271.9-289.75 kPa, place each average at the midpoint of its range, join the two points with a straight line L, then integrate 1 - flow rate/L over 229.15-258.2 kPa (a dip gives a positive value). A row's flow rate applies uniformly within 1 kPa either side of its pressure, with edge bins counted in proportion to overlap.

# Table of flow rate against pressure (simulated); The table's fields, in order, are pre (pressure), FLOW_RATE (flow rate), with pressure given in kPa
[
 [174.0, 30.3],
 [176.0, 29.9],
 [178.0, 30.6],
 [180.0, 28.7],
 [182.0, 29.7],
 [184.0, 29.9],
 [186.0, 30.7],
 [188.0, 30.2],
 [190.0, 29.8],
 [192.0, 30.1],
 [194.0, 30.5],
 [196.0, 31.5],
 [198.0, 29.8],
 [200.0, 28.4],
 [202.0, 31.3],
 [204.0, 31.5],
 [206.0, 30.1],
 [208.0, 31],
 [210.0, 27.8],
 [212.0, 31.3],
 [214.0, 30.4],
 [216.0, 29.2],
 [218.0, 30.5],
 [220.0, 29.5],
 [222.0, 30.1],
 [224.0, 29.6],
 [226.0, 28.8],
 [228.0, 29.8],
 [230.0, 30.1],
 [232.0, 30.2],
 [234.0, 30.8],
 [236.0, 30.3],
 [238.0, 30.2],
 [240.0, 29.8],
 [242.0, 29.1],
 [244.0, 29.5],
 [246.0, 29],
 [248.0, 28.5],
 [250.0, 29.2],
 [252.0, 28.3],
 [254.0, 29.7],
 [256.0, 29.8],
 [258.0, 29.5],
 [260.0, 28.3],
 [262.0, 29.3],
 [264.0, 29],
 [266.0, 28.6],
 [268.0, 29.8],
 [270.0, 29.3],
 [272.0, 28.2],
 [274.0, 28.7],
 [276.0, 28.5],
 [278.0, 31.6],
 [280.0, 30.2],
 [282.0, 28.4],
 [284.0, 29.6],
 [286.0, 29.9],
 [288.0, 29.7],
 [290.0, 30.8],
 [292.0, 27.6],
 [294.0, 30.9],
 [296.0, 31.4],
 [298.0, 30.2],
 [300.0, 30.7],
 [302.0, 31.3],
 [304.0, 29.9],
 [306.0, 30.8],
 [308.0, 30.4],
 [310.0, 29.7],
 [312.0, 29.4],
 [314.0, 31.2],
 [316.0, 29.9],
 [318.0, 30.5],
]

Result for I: 0.1 kPa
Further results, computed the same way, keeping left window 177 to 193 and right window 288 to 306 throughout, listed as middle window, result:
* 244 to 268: 0.9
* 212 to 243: 0.2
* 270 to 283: 0.4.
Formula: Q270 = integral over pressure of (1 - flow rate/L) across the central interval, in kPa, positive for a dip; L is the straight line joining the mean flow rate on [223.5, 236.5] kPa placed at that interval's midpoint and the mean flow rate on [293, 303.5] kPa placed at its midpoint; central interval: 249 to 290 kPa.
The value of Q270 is 1.6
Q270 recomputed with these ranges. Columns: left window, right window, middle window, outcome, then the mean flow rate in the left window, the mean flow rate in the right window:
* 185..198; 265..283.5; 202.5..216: -0.06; 30.4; 29.3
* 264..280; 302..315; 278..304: -0.25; 29.3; 30.3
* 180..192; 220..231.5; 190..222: -0.39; 29.9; 29.7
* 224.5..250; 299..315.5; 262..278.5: 0.48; 29.7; 30.4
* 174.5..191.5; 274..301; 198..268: 0.63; 30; 29.9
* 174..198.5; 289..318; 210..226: 0.17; 30.1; 30.3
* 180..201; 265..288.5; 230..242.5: -0.19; 30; 29.4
